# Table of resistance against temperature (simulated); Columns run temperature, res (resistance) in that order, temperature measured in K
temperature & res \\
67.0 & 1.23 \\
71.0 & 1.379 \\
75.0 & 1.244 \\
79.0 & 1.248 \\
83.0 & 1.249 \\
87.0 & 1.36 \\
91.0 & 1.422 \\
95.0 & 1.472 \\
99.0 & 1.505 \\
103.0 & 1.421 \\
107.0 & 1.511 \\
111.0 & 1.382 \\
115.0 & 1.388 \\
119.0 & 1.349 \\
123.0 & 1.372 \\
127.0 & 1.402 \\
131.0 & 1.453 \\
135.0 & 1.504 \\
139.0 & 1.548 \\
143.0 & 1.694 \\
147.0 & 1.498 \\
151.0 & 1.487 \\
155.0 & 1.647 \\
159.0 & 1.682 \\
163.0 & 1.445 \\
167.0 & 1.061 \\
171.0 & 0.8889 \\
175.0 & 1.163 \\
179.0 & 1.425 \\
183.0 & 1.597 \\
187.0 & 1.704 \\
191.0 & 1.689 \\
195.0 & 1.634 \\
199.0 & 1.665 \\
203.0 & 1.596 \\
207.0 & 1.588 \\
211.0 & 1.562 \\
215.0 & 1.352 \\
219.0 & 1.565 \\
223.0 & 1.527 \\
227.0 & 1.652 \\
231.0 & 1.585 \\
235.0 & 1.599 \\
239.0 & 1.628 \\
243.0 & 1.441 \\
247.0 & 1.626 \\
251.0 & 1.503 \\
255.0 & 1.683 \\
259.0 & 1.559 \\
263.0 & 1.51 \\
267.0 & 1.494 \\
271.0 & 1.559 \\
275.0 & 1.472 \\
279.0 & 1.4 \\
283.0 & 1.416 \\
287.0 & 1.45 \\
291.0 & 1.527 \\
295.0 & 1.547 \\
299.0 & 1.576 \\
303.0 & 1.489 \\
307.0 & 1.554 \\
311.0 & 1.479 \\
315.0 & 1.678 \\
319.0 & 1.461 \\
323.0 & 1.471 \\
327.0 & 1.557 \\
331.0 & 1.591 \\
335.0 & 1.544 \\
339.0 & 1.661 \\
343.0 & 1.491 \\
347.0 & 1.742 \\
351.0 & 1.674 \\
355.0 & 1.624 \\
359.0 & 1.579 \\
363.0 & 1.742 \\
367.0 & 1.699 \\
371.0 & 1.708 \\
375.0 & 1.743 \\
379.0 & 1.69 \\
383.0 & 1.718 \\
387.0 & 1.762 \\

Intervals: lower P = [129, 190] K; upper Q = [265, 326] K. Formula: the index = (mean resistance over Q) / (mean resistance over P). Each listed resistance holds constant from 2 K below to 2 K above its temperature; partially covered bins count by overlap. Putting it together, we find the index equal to 1.0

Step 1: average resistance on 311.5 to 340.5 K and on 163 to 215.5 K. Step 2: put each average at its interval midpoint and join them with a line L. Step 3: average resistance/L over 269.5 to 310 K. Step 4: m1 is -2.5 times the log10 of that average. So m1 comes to 0.025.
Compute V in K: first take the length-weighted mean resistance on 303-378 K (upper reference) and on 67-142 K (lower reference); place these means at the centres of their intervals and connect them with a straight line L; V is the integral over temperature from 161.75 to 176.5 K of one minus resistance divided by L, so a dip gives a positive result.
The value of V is 3.4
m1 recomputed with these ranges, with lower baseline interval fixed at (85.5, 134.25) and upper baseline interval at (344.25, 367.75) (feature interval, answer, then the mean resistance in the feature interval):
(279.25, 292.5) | 0.104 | 1.45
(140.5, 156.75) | -0.084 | 1.58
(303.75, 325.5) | 0.069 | 1.53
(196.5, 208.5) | -0.071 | 1.62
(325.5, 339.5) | 0.043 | 1.58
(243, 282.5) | 0.036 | 1.52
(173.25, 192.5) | -0.014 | 1.52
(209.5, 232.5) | -0.003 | 1.54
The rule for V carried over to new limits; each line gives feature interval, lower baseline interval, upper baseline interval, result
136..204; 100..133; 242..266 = -1.2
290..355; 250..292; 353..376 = 1.4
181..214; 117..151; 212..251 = -2.1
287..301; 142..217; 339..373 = 0.6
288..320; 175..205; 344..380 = 2.2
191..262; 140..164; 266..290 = -3.0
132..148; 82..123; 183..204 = -0.5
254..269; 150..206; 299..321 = -0.4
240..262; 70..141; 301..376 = -0.5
